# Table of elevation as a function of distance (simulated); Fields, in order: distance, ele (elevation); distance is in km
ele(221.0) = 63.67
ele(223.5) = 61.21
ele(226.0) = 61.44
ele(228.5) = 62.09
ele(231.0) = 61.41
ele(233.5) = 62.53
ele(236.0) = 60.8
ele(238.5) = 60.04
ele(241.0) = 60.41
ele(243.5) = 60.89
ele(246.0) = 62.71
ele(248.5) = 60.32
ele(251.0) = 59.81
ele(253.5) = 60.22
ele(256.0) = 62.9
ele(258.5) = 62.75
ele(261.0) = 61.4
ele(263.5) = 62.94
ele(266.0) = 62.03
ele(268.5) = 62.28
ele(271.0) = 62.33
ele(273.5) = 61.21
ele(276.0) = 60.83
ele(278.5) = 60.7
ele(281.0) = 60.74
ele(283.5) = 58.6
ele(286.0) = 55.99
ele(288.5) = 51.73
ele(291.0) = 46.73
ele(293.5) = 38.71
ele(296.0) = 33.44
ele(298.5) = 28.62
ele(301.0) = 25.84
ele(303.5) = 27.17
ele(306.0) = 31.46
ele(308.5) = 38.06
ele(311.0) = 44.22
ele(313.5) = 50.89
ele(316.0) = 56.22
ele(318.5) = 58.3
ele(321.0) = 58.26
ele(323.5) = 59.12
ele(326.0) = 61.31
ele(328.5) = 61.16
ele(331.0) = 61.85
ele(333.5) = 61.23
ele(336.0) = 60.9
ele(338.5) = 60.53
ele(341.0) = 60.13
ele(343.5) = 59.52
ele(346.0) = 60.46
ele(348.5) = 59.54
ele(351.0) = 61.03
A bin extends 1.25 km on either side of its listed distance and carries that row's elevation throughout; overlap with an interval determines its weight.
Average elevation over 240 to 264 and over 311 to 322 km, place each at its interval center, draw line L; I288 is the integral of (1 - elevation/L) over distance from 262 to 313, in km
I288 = 8.1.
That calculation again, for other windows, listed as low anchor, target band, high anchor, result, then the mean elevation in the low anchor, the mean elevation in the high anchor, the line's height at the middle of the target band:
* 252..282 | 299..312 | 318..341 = 6.0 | 61.7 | 60.4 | 60.9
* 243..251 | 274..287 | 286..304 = -4.3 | 61.1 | 37.8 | 44.8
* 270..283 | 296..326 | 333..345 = 8.3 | 61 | 60.4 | 60.7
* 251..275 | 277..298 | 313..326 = 3.4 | 61.9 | 57.3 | 59.9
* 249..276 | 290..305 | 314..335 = 6.8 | 61.7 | 59.4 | 60.4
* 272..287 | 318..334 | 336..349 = 0.0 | 59.8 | 60.1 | 60.1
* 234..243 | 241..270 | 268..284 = -0.4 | 60.6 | 61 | 60.8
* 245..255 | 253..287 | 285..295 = -4.4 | 60.8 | 47.7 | 54.2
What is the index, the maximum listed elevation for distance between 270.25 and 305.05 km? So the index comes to 62.33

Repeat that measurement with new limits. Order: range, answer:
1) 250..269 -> 62.94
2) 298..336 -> 61.85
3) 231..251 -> 62.71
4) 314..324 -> 59.12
